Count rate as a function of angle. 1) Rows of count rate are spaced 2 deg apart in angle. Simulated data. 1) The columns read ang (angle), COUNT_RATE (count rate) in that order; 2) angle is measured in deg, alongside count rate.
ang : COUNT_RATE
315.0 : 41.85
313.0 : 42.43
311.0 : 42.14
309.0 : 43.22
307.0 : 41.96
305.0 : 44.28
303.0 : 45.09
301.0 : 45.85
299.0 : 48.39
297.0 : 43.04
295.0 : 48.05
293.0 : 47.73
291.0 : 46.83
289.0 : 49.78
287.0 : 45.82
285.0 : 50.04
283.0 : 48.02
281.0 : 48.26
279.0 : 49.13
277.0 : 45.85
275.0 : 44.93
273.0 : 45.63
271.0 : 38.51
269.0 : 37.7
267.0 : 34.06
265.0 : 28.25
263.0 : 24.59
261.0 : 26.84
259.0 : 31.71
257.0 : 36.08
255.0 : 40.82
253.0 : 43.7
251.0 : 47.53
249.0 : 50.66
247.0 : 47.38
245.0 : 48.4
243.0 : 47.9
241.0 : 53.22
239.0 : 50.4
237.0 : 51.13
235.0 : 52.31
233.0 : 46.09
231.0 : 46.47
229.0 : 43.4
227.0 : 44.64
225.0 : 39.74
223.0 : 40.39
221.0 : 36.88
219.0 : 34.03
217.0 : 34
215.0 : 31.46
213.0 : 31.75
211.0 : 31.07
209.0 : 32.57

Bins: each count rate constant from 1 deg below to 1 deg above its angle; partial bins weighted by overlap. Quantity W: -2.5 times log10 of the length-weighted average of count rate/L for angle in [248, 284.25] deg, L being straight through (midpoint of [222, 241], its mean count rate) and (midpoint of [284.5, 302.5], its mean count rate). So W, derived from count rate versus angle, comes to 0.17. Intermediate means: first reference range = 46.4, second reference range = 47.1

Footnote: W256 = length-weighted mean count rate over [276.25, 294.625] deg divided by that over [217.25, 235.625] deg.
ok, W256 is 1.14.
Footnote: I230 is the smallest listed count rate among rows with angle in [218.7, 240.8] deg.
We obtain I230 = 34.03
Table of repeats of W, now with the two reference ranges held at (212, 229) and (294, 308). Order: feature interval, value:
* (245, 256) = -0.16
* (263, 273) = 0.20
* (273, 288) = -0.10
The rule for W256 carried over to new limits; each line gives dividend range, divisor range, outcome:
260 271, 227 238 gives 0.65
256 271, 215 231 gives 0.82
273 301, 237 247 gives 0.95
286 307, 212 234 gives 1.19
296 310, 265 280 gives 1.08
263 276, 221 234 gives 0.86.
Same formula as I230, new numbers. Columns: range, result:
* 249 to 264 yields 24.59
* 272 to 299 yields 43.04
